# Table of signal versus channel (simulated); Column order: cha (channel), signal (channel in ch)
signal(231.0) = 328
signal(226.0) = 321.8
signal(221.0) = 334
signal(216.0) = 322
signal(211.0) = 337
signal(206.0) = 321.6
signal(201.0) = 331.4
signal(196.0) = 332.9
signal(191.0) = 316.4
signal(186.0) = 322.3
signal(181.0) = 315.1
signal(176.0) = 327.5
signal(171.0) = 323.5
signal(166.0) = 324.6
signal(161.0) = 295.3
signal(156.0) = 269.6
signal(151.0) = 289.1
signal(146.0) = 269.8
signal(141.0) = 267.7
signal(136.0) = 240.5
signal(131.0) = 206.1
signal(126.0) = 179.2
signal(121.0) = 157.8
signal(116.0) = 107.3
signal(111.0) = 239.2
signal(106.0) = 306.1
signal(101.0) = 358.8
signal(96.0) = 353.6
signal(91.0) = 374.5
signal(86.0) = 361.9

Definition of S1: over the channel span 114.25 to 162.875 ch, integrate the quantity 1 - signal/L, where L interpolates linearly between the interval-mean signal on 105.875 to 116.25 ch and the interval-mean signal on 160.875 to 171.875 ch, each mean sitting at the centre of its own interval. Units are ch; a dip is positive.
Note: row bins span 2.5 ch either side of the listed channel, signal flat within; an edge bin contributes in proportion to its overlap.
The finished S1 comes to 7.77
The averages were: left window 221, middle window 229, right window 317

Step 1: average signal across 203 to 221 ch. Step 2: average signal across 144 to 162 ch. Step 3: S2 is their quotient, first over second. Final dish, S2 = 1.2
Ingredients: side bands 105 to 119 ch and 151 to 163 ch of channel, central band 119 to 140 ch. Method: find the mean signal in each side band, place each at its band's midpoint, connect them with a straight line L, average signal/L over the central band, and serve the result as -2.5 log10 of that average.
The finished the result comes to 0.18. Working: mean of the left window 206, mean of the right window 283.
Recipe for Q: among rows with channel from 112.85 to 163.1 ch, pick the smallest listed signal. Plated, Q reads 107.3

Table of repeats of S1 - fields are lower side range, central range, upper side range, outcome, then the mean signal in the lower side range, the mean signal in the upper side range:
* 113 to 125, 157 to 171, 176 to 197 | -2.4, 143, 322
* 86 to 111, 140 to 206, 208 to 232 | 4.8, 339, 328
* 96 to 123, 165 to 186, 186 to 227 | -1.5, 246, 327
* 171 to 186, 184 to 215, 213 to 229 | -0.3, 322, 326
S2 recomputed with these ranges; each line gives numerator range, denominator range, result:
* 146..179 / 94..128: 1.25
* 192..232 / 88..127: 1.24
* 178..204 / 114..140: 1.75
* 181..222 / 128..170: 1.20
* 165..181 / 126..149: 1.35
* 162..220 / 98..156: 1.35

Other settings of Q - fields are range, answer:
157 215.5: 295.3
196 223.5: 321.6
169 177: 323.5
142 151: 269.8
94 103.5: 353.6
